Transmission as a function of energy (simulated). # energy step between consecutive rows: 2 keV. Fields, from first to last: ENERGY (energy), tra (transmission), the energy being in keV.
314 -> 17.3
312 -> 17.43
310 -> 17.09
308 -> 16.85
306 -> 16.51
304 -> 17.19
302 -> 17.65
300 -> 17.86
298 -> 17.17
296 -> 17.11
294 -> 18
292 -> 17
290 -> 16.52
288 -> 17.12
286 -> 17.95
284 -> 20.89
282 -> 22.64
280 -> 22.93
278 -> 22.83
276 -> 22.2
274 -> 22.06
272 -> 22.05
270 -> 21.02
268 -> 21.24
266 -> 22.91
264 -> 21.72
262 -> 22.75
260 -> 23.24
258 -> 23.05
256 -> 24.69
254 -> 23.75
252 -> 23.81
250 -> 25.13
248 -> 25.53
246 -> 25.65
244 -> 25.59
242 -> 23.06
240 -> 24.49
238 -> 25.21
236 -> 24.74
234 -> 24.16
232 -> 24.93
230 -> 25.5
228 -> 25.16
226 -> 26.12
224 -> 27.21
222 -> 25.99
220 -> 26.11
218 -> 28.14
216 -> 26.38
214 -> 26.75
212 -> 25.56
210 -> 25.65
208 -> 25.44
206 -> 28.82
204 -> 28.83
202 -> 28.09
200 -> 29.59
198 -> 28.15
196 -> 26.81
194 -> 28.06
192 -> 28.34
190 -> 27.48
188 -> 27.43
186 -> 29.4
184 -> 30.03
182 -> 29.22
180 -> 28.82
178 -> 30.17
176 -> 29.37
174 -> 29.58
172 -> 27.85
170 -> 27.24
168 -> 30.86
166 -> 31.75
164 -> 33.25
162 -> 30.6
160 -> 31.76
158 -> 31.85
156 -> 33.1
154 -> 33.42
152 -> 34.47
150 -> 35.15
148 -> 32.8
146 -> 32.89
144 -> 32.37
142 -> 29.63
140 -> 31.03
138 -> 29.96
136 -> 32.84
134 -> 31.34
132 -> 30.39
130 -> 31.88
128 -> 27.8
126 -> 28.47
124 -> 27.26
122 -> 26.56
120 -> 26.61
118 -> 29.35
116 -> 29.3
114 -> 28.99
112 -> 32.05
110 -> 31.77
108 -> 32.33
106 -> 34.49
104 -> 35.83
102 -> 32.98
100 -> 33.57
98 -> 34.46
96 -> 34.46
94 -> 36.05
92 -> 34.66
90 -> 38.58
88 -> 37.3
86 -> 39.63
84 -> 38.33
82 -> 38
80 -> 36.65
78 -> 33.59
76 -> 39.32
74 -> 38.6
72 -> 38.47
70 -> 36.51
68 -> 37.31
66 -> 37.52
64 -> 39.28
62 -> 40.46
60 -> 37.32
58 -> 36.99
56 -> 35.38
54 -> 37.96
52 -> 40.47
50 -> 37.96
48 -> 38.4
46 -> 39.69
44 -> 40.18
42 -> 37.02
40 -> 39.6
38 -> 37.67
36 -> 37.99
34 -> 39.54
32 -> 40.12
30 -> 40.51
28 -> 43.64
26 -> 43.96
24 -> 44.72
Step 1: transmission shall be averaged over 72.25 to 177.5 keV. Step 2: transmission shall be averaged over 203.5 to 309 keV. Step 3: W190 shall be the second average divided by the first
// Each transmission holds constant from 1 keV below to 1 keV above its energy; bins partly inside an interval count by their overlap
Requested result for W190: 0.7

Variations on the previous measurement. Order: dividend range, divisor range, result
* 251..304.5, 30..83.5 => 0.54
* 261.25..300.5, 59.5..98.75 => 0.54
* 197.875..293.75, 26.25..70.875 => 0.62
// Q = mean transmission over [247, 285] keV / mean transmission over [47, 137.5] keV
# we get 0.66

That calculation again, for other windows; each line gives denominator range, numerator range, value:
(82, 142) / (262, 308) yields 0.61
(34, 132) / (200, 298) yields 0.67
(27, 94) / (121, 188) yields 0.80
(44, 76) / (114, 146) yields 0.78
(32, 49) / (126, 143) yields 0.78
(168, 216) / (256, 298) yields 0.74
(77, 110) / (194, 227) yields 0.76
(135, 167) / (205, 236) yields 0.81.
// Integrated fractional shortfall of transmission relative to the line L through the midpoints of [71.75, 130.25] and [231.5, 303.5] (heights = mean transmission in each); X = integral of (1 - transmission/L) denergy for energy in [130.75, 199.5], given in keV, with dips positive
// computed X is -3.5 keV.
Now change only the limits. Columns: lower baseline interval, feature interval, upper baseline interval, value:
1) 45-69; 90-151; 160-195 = 3.5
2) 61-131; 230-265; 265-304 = -2.5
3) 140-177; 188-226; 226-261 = 0.4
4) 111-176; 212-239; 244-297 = -1.0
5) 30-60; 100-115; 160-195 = 0.7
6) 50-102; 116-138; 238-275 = 2.6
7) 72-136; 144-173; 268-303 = -2.7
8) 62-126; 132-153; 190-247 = -0.6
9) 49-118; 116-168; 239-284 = 1.1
